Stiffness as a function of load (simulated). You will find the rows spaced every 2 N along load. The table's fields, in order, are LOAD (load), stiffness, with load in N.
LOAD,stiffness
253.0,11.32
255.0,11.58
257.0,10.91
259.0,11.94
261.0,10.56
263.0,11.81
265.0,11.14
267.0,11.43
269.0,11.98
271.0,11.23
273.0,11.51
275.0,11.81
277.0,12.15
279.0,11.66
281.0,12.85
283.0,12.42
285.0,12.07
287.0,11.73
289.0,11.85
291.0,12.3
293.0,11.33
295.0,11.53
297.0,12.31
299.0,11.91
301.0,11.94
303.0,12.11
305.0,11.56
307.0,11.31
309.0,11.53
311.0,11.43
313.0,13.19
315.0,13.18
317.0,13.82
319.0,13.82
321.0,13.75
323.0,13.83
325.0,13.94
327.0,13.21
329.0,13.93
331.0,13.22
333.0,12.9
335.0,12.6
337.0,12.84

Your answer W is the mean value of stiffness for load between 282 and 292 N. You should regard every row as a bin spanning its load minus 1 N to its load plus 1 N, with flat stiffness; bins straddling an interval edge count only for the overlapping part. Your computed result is 12.1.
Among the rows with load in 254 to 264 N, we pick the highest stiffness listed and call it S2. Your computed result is 11.94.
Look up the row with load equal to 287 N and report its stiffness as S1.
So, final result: 11.73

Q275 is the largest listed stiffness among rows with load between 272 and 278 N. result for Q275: 12.15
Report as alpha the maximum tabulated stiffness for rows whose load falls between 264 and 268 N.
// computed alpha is 11.43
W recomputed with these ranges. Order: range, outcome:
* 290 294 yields 11.8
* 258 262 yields 11.2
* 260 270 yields 11.4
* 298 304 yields 12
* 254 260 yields 11.5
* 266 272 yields 11.5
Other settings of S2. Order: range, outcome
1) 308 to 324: 13.83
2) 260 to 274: 11.98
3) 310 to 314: 13.19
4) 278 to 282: 12.85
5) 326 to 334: 13.93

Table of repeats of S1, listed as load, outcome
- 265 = 11.14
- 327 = 13.21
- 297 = 12.31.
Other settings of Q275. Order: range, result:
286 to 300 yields 12.31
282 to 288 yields 12.42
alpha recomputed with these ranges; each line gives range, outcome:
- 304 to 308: 11.56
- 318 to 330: 13.94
